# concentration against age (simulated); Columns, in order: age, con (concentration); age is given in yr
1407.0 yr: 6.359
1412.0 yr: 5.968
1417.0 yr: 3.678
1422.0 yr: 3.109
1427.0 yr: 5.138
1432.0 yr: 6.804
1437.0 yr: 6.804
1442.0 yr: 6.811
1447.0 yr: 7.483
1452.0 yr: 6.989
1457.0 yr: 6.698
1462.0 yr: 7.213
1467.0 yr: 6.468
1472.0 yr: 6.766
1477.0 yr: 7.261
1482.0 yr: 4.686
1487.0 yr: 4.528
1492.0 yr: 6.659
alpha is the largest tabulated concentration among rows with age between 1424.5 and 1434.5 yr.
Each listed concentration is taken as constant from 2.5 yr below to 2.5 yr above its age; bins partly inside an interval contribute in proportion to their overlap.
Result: 6.804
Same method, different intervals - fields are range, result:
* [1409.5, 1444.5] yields 6.811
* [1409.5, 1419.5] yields 5.968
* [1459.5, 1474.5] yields 7.213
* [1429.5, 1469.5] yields 7.483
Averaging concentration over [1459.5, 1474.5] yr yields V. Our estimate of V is 6.82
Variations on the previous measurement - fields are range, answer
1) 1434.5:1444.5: 6.81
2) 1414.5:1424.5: 3.39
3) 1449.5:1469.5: 6.84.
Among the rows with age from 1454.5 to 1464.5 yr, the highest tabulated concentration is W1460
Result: 7.213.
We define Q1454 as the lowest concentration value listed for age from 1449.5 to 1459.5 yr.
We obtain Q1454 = 6.698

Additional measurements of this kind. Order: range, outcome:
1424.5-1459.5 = 5.138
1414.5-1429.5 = 3.109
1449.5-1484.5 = 4.686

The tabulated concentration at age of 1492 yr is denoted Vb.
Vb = 6.659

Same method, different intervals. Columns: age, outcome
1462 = 7.213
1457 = 6.698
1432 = 6.804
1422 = 3.109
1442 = 6.811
